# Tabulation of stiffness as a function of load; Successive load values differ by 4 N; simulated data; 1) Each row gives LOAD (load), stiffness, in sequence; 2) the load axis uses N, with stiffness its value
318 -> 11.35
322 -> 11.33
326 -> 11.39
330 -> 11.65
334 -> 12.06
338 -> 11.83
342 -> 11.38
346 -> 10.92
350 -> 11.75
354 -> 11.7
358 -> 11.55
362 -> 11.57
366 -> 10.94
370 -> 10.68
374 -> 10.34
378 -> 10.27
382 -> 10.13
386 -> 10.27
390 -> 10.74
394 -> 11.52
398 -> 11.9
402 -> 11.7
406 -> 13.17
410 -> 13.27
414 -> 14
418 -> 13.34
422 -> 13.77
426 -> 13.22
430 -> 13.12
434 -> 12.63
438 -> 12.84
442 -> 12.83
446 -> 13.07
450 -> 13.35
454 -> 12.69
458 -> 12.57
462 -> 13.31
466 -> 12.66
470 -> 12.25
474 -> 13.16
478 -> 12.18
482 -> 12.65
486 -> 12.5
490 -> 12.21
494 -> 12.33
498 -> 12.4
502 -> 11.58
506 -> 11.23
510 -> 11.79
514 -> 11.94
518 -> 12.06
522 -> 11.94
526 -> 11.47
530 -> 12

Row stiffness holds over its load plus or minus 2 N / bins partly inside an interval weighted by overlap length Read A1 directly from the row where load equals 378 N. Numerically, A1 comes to 10.27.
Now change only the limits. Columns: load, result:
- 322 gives 11.33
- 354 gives 11.7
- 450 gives 13.35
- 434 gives 12.63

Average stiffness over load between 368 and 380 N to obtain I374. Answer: 10.4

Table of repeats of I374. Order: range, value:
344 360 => 11.5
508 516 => 11.9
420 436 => 13.2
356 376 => 11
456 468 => 12.8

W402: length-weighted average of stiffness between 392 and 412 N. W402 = 12.3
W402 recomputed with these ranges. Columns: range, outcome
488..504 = 12.1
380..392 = 10.4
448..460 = 12.9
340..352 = 11.3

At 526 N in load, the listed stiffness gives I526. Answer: 11.47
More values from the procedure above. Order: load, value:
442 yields 12.83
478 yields 12.18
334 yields 12.06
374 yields 10.34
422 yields 13.77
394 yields 11.52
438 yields 12.84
